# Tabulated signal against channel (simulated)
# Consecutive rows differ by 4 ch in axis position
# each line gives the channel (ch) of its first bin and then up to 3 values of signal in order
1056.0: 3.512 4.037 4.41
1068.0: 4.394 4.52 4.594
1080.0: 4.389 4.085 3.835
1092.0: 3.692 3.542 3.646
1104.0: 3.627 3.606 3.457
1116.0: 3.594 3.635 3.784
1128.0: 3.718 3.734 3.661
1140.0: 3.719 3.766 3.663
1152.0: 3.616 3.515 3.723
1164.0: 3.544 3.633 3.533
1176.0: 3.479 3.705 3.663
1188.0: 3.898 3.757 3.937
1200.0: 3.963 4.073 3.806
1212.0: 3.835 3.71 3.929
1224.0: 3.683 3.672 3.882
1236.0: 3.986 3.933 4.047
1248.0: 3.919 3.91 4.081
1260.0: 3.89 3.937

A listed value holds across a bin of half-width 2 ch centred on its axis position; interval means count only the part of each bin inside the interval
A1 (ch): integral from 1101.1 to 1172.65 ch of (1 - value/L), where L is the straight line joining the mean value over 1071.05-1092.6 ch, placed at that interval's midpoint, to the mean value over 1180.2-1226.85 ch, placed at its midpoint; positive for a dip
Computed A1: 6.9 ch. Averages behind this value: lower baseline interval 4.2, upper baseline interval 3.83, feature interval 3.64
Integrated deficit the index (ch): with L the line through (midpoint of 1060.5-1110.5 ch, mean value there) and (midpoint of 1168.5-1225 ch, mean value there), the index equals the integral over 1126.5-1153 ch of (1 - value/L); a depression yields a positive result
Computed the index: 1.4 ch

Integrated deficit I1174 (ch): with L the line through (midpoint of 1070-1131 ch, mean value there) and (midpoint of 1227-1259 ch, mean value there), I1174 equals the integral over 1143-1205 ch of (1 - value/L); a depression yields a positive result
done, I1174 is 2.9 ch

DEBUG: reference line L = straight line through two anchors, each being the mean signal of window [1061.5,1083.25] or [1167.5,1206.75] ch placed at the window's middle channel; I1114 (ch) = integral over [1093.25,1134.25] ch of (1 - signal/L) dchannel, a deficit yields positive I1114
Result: 5.43 ch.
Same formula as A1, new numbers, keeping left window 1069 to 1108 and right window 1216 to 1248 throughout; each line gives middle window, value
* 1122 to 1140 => 1.03 ch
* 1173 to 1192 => 1.08 ch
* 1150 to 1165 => 1.24 ch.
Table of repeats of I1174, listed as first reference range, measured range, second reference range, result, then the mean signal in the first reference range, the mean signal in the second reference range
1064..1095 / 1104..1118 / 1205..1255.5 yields 1.9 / 4.21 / 3.87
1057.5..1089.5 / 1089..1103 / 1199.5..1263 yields 1.9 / 4.28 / 3.89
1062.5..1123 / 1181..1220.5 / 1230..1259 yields 1.0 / 3.93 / 3.96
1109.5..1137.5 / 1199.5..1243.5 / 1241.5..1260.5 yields 0.4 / 3.65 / 3.97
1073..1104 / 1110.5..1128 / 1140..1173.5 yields 0.8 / 3.96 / 3.63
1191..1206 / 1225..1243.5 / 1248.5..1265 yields 0.4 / 3.94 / 3.95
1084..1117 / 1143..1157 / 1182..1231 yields 0.4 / 3.65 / 3.83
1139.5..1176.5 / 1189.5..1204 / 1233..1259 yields -0.5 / 3.62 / 3.97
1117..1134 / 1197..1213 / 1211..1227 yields -0.7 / 3.71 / 3.78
